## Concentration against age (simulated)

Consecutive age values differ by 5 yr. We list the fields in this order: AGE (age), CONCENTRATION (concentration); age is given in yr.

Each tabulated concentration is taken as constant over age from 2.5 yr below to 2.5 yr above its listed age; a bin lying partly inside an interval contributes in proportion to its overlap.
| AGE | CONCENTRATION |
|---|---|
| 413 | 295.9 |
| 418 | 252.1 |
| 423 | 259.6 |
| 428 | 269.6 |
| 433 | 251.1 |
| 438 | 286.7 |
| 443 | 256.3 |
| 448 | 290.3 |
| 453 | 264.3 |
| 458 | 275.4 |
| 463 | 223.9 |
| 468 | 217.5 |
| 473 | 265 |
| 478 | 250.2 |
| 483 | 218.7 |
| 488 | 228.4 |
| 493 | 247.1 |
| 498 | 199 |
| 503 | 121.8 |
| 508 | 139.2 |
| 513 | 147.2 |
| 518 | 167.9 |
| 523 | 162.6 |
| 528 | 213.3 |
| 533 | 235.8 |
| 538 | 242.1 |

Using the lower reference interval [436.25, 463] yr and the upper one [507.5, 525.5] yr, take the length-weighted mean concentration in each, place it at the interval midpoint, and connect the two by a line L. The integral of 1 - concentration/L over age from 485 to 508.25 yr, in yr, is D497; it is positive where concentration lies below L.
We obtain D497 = -0.1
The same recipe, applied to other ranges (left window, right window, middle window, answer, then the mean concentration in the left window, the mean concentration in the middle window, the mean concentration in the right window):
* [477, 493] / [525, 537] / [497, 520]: 7.7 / 233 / 152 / 224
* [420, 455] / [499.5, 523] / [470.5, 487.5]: -3.6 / 268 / 243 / 148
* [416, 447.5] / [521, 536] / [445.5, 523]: 6.5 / 264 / 215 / 207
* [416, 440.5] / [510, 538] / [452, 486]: -1.7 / 264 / 244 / 190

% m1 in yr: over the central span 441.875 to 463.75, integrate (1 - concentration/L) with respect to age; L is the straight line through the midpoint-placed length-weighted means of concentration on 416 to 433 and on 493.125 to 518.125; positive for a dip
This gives -3.87 yr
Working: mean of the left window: 259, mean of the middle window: 265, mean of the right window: 163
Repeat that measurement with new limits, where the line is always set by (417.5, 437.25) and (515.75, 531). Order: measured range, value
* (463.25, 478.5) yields -1.0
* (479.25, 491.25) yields -0.8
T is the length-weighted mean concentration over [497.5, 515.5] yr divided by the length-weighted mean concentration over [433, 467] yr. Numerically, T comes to 0.56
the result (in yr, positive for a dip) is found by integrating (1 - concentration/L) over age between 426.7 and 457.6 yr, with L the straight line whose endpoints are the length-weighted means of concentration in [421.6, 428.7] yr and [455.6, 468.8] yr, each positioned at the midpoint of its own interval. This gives -2.0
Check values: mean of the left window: 264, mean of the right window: 241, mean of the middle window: 270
